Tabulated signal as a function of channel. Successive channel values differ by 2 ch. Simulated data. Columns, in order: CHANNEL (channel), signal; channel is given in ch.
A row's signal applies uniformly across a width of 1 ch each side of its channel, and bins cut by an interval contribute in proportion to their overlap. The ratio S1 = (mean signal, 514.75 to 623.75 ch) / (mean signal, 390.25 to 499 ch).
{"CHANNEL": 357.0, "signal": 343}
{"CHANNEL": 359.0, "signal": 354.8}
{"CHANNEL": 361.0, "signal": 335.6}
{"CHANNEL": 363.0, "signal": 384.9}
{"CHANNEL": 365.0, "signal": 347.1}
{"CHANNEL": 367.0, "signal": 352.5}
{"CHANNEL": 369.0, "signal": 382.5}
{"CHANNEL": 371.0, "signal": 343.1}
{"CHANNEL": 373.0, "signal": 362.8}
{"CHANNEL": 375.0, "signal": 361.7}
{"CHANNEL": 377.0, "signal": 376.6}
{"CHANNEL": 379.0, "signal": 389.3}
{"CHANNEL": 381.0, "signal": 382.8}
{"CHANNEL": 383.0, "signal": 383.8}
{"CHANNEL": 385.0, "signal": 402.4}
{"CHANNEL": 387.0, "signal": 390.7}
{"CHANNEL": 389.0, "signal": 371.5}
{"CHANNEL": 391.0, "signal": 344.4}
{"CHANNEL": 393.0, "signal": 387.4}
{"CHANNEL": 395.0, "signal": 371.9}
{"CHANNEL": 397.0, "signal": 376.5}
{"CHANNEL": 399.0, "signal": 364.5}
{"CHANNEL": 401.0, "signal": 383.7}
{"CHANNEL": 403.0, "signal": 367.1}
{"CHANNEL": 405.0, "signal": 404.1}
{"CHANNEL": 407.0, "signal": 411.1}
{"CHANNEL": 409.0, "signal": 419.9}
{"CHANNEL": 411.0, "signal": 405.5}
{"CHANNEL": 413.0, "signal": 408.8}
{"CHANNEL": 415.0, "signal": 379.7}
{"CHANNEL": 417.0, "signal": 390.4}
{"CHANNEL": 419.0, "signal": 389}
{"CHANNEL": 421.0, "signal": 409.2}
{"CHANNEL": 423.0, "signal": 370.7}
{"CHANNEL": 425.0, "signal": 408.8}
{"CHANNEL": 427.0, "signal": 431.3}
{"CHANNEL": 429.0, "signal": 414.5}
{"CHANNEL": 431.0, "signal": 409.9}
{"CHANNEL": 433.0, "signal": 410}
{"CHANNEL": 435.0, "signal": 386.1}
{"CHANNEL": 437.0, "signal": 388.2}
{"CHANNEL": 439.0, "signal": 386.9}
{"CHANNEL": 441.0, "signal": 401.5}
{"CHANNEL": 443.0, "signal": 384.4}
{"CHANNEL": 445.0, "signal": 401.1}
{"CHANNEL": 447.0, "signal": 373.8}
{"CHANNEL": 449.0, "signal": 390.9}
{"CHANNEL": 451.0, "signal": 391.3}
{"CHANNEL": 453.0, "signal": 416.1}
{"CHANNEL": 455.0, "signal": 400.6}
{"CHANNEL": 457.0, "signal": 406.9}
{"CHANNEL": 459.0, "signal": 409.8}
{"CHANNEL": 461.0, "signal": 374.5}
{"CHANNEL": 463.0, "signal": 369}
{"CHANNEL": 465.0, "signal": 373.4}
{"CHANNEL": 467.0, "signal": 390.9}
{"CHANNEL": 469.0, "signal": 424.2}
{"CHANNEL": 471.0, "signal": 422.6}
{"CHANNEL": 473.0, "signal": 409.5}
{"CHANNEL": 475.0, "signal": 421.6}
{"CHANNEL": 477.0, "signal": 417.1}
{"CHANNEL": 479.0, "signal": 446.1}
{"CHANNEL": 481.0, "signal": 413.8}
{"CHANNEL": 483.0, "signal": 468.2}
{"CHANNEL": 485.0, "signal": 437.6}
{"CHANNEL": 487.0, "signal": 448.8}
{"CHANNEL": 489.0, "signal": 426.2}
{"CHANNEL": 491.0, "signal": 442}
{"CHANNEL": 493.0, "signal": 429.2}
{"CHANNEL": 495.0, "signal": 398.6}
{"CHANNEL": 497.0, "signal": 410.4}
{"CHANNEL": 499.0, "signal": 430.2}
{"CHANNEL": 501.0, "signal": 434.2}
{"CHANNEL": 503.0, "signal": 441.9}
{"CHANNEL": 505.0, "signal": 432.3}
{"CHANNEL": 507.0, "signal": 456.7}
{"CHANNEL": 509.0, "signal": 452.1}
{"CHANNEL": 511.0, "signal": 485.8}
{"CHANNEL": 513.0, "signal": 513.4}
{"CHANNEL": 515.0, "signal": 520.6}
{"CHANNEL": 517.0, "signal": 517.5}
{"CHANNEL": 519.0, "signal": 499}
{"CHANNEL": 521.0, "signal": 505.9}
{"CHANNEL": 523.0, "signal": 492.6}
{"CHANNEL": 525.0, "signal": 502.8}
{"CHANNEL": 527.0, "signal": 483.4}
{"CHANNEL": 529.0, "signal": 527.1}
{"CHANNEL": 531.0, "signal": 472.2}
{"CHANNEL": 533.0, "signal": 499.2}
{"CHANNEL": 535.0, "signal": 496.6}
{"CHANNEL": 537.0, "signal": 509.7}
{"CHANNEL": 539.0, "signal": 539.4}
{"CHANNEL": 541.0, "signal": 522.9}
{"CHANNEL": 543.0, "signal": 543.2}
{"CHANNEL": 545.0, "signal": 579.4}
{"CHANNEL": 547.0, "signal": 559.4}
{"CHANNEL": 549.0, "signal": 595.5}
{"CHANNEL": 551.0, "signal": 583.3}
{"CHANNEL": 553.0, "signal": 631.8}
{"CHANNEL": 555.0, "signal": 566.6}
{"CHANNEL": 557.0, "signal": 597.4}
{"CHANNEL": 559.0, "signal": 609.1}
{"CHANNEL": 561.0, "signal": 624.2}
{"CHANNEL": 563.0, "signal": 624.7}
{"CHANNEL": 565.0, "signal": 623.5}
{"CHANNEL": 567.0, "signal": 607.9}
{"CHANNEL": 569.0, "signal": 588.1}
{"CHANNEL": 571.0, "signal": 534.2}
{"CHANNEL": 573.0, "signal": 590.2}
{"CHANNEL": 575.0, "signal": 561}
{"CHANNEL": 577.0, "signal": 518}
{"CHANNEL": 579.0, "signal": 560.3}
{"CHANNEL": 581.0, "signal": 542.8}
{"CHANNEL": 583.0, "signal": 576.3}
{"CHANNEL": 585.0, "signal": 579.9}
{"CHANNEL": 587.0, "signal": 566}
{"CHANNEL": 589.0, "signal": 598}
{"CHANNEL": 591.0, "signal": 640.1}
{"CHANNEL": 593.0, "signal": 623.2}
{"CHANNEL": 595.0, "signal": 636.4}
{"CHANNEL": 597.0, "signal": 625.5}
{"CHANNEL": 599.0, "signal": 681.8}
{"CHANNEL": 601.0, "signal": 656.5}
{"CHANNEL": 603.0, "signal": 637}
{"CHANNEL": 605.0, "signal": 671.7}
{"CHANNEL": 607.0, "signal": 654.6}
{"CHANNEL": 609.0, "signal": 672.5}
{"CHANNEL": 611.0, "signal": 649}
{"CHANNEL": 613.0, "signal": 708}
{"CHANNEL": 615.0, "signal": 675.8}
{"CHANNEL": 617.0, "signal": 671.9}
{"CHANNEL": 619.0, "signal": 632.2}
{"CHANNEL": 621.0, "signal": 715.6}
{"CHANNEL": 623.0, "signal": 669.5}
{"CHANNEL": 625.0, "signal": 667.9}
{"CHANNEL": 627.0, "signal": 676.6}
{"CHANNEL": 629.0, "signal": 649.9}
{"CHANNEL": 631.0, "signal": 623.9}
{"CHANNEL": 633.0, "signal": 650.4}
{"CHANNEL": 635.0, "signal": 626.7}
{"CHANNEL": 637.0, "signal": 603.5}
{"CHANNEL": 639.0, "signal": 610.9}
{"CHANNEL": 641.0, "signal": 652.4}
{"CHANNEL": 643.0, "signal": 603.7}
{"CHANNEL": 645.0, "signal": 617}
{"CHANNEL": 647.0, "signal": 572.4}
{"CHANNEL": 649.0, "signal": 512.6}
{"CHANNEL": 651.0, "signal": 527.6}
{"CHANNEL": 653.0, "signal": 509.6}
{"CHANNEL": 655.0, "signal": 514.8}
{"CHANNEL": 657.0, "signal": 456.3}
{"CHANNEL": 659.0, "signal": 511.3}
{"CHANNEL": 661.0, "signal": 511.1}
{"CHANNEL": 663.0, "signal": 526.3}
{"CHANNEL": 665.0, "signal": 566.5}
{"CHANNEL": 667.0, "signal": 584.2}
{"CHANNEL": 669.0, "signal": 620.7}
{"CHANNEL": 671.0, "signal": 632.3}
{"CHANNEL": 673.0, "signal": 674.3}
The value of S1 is 1.46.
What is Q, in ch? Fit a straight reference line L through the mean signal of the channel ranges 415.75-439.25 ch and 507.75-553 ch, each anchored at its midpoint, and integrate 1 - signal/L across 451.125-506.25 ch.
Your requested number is 5.0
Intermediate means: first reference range 400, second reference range 520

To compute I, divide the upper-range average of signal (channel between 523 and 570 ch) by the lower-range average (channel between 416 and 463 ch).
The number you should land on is 1.41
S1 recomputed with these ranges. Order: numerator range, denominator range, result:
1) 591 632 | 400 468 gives 1.67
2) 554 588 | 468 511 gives 1.34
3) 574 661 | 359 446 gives 1.59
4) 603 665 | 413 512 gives 1.48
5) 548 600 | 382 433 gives 1.52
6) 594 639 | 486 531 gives 1.41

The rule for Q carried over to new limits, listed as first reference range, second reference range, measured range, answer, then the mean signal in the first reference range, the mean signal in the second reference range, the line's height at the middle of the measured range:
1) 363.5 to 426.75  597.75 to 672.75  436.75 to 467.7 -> 3.27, 383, 615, 438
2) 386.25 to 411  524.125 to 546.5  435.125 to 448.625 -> 1.16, 384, 517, 426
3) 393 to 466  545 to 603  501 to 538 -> 2.31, 394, 597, 520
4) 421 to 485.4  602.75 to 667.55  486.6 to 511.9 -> 1.08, 404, 610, 456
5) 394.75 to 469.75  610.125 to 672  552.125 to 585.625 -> -3.32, 395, 605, 532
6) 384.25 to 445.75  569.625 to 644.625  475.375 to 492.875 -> 1.48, 393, 627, 477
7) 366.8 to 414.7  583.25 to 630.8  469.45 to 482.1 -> 1.67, 381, 649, 487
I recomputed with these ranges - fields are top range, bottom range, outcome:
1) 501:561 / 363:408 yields 1.39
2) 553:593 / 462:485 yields 1.41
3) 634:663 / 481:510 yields 1.28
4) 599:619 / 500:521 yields 1.40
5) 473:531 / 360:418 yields 1.21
